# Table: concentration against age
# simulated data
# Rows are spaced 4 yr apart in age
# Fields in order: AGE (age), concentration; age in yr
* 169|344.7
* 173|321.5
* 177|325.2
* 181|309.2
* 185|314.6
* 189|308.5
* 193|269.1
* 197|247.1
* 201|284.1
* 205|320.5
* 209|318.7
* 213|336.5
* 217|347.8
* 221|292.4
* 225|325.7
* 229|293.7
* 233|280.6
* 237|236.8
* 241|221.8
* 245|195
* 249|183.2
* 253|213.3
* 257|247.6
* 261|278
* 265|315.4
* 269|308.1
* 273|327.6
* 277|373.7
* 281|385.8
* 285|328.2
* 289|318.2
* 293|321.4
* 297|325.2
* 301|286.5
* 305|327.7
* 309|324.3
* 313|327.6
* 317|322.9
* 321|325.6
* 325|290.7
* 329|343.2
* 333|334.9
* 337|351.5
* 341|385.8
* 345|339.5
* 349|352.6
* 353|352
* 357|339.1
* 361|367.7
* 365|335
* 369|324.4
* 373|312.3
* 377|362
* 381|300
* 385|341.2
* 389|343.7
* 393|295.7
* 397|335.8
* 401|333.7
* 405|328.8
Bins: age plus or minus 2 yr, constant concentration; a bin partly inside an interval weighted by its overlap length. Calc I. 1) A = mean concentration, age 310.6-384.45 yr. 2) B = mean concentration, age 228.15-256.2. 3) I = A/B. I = 1.46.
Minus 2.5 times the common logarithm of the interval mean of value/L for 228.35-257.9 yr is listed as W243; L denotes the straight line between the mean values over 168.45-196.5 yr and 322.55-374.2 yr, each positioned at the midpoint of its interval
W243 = 0.355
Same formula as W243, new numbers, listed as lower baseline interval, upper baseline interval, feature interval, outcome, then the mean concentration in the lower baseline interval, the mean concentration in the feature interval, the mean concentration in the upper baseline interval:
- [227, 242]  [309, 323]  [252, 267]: 0.06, 261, 267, 325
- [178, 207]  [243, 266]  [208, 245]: -0.10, 294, 289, 235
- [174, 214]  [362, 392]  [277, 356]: -0.04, 303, 335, 331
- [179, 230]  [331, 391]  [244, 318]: 0.08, 305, 302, 343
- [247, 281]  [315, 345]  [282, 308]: -0.04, 287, 321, 337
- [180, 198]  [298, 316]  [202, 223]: -0.09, 291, 321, 317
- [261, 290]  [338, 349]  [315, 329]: 0.11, 333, 317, 360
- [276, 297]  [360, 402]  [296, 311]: 0.08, 342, 315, 331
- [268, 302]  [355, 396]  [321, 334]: 0.03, 332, 322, 332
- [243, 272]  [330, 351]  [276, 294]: -0.21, 251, 345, 352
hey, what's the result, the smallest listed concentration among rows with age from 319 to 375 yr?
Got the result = 290.7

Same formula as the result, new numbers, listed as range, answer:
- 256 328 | 247.6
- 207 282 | 183.2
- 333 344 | 334.9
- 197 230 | 247.1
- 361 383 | 300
